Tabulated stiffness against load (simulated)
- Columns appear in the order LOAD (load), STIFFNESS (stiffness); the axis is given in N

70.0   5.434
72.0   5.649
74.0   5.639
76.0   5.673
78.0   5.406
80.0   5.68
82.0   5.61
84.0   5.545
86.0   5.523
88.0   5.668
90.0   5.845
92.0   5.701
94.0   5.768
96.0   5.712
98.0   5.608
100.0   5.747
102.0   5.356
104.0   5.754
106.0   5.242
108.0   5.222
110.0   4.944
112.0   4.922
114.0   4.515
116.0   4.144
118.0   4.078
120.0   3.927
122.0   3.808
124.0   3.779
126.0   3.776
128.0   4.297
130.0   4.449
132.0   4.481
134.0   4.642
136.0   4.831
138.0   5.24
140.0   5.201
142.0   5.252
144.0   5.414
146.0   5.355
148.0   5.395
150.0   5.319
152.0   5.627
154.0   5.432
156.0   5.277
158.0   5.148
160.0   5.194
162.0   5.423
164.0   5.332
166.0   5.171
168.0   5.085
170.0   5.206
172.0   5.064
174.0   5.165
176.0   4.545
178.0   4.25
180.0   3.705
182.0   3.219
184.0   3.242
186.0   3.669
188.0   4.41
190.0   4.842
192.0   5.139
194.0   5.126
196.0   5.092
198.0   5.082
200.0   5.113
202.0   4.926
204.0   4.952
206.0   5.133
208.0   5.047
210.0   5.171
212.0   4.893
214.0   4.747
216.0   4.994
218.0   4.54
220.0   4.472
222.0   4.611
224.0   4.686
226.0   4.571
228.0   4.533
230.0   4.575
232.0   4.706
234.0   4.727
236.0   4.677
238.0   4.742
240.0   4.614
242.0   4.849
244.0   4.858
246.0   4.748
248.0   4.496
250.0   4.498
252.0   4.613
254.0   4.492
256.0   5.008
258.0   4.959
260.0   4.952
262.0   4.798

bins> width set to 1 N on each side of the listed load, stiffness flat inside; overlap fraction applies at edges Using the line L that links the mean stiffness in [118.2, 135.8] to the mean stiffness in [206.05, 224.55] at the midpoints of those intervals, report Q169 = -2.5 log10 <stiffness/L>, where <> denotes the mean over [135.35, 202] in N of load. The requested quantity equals -0.11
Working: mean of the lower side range 4.17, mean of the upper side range 4.82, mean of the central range 4.93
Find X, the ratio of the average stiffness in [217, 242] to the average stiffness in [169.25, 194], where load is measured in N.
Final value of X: 1.1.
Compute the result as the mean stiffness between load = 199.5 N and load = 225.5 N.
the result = 4.86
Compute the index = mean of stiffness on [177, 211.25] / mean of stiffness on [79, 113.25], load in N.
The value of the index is 0.8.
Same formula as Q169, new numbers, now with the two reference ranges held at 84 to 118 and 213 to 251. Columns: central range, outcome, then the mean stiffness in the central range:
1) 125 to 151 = 0.05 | 4.9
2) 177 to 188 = 0.31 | 3.69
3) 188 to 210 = -0.04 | 5.02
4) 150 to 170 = -0.06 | 5.3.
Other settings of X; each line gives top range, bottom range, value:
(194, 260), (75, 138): 0.95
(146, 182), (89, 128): 1.02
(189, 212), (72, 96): 0.89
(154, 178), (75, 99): 0.91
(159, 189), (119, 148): 0.99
